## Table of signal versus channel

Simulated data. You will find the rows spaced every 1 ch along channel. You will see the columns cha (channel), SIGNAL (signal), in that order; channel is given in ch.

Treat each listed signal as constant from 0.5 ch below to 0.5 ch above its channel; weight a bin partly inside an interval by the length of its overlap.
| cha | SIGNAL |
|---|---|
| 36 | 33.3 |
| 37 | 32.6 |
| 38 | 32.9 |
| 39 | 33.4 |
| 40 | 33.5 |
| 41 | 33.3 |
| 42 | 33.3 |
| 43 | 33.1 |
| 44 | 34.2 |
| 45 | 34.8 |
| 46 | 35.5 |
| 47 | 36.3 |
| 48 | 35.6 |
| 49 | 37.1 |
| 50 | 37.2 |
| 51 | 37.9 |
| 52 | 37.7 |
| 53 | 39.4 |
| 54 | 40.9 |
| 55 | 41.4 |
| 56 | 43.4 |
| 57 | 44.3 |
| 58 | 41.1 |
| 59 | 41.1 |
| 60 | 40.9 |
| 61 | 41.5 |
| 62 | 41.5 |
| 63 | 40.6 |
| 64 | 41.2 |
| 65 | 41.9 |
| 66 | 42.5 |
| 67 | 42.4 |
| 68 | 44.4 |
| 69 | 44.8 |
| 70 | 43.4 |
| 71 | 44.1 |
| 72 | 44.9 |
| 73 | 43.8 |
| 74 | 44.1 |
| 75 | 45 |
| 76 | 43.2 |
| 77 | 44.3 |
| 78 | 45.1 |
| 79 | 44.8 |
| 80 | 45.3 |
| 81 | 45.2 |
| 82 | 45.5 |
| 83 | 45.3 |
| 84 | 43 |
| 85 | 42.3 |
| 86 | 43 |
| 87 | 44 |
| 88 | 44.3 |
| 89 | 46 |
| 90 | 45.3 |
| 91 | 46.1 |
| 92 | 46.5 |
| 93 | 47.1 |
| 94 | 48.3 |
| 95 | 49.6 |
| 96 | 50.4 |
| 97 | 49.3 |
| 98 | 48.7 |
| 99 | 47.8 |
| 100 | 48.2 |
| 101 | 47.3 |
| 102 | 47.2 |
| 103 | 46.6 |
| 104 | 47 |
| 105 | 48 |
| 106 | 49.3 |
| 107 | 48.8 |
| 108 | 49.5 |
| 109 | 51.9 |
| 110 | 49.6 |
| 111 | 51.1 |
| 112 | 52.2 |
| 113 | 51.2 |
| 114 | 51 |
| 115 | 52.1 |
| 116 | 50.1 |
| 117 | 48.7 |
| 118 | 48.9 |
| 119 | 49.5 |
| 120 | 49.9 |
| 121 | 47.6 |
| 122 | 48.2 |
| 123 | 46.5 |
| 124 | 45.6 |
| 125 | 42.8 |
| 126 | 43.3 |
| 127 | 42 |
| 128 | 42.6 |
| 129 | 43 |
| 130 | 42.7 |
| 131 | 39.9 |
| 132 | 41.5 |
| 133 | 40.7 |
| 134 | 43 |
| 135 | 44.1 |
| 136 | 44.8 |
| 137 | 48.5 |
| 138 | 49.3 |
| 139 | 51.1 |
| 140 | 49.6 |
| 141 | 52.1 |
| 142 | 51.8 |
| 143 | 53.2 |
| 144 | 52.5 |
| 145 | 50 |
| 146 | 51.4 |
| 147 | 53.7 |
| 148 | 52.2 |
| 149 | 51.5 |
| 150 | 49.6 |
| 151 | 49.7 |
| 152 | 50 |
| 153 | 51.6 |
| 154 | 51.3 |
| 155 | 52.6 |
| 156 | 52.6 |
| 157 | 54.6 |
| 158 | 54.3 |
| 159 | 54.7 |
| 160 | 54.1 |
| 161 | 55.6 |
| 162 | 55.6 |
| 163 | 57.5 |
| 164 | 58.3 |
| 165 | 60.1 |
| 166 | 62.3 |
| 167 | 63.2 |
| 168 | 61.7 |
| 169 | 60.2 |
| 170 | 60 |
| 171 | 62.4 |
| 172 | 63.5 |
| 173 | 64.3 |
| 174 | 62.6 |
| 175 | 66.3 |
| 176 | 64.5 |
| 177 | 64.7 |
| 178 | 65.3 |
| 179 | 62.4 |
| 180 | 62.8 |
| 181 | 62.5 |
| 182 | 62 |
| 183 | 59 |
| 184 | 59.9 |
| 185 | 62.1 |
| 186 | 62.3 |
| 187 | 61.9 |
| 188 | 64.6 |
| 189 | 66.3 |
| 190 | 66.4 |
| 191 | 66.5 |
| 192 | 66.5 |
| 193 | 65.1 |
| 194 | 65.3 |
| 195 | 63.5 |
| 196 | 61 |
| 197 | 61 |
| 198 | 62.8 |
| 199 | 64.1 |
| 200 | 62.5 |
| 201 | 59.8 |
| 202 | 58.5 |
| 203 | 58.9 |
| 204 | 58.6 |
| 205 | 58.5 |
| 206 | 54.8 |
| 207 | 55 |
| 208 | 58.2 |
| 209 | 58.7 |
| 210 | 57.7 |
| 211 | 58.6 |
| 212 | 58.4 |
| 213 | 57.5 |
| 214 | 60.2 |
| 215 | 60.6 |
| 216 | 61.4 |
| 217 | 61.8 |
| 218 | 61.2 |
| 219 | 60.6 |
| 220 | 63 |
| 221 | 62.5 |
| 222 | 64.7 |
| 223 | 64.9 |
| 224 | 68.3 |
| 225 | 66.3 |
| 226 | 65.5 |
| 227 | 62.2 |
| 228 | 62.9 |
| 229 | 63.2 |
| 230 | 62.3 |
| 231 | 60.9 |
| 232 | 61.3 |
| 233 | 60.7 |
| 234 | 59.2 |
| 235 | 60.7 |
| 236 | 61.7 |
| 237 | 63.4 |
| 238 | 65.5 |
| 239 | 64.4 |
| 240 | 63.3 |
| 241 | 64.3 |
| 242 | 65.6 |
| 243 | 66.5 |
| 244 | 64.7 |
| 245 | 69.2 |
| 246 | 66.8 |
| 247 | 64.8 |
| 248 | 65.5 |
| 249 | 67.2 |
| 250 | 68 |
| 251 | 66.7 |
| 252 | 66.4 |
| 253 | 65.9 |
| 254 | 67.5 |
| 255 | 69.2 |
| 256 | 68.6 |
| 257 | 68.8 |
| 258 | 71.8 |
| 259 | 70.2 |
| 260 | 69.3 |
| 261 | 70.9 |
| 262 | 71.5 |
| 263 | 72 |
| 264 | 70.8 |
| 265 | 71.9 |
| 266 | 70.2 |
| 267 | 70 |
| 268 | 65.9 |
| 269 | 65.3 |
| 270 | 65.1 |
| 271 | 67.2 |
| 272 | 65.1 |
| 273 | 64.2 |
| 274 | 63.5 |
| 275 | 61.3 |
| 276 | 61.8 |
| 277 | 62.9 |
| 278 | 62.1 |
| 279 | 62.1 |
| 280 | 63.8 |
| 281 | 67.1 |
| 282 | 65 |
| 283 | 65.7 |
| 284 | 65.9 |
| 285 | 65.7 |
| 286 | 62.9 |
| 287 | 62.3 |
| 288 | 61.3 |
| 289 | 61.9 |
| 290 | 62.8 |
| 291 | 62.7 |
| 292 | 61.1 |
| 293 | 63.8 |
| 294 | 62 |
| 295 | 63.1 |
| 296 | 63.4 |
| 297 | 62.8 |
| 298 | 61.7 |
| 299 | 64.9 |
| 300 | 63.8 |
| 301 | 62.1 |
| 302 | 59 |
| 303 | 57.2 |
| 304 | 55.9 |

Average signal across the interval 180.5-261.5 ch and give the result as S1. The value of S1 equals 63.3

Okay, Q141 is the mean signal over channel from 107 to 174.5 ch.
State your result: 51.4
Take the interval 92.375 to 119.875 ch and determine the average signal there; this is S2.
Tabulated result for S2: 49.2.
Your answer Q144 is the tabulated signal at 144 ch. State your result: 52.5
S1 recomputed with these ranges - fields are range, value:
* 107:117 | 50.7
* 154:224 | 60.8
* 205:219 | 58.8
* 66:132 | 46.4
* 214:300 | 64.8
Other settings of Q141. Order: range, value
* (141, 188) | 57.7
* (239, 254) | 66.1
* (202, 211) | 57.7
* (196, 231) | 61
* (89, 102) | 47.8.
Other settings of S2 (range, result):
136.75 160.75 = 51.8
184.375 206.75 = 62.2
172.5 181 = 64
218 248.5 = 63.8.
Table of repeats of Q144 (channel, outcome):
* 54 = 40.9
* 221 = 62.5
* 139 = 51.1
